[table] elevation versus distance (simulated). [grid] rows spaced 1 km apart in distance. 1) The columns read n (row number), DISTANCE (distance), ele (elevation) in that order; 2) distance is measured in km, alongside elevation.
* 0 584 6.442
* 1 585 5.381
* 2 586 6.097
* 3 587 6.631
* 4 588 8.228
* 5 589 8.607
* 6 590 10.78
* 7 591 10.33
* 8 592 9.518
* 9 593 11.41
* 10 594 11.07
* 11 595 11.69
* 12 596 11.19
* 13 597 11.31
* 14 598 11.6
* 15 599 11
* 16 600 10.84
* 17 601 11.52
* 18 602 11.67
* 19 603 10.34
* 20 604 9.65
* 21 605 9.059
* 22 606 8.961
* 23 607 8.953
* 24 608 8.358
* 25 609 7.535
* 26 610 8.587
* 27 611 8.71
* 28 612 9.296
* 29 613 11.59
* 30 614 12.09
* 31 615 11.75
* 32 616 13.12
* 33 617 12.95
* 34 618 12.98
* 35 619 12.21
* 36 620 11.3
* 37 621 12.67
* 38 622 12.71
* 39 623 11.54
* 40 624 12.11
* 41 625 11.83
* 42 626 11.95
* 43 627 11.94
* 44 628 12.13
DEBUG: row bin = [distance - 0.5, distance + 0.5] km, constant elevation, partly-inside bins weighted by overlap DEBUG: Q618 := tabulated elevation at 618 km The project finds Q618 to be 12.98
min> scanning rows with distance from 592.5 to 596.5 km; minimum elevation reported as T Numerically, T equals 11.07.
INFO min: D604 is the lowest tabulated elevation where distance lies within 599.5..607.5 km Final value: 8.953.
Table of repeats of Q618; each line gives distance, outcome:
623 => 11.54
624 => 12.11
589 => 8.607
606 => 8.961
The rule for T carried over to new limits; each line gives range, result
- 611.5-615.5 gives 9.296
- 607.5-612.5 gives 7.535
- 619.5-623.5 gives 11.3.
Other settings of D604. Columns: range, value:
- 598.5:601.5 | 10.84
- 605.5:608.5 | 8.358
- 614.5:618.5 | 11.75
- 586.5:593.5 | 6.631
